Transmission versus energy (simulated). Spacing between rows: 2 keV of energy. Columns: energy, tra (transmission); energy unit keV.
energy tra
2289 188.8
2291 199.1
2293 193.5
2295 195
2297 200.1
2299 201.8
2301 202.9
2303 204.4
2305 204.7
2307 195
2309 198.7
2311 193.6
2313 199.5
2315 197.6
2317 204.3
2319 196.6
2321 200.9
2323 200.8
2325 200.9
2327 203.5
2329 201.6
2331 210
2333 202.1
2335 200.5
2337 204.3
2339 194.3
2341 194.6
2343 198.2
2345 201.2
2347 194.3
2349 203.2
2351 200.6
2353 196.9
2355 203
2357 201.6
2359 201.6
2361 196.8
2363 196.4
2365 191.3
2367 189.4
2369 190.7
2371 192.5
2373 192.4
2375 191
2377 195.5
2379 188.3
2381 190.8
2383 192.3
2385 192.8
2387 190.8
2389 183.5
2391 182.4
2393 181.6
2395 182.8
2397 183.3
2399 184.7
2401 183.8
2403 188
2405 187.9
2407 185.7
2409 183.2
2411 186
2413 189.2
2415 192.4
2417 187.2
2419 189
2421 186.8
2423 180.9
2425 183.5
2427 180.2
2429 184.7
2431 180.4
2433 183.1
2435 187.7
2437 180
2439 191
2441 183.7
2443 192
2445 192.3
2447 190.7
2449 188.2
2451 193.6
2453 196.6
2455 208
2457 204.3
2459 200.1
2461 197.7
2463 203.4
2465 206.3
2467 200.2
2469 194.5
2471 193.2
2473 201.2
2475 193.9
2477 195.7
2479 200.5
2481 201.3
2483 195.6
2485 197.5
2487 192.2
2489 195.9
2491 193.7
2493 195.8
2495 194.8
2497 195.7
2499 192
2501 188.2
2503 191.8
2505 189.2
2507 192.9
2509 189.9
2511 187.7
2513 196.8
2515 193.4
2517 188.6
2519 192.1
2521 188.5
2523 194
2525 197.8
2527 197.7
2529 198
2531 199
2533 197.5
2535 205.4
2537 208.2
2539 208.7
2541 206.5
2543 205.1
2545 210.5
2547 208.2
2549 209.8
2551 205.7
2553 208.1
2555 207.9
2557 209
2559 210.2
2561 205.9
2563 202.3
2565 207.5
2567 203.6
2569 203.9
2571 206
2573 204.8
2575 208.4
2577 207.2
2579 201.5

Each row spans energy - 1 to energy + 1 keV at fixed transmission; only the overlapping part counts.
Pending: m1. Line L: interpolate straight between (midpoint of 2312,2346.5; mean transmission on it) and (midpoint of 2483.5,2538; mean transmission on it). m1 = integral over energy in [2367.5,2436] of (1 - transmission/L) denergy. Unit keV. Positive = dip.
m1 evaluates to 3.9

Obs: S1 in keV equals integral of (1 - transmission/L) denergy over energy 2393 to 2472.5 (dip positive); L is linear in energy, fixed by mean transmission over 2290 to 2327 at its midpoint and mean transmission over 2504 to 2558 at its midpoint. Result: 3.9 keV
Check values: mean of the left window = 200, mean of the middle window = 190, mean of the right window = 200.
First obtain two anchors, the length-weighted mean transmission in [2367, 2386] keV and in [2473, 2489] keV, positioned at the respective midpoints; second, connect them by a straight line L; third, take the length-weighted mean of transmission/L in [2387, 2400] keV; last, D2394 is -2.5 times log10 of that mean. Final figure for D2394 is 0.05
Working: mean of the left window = 192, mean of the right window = 197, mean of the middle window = 184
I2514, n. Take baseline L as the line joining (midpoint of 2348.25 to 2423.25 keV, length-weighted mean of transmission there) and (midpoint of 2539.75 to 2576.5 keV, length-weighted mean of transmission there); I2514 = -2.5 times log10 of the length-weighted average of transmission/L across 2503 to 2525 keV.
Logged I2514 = 0.06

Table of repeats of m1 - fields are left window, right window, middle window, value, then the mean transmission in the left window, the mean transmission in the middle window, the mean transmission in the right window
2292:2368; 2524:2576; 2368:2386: 0.8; 199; 192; 205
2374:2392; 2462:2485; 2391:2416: 0.8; 190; 186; 199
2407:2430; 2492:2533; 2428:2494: -1.8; 186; 194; 193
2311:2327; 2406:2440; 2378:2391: 0.1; 200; 189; 185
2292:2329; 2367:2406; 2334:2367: -0.8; 200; 198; 188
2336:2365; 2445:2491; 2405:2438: 2.2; 199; 185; 198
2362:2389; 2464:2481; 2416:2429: 0.7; 192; 185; 198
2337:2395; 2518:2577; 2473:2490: 0.3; 194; 197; 204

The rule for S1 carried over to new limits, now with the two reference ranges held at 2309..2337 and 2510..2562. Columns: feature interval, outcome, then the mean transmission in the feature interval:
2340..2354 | 0.2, 198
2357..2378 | 0.7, 194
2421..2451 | 2.3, 186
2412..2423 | 0.7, 188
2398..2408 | 0.8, 186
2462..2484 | 0.3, 199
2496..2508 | 0.6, 192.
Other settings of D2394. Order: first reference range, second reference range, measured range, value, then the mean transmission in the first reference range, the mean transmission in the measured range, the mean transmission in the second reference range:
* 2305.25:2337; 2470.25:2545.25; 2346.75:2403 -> 0.04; 201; 192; 196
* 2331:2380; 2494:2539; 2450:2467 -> -0.03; 197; 201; 195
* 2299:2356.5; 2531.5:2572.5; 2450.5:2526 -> 0.05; 200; 196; 206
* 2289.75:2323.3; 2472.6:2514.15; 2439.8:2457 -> 0.01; 199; 194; 194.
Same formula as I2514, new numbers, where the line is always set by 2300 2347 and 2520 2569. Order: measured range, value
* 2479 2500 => 0.04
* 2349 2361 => 0.00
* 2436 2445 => 0.08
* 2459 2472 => 0.02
